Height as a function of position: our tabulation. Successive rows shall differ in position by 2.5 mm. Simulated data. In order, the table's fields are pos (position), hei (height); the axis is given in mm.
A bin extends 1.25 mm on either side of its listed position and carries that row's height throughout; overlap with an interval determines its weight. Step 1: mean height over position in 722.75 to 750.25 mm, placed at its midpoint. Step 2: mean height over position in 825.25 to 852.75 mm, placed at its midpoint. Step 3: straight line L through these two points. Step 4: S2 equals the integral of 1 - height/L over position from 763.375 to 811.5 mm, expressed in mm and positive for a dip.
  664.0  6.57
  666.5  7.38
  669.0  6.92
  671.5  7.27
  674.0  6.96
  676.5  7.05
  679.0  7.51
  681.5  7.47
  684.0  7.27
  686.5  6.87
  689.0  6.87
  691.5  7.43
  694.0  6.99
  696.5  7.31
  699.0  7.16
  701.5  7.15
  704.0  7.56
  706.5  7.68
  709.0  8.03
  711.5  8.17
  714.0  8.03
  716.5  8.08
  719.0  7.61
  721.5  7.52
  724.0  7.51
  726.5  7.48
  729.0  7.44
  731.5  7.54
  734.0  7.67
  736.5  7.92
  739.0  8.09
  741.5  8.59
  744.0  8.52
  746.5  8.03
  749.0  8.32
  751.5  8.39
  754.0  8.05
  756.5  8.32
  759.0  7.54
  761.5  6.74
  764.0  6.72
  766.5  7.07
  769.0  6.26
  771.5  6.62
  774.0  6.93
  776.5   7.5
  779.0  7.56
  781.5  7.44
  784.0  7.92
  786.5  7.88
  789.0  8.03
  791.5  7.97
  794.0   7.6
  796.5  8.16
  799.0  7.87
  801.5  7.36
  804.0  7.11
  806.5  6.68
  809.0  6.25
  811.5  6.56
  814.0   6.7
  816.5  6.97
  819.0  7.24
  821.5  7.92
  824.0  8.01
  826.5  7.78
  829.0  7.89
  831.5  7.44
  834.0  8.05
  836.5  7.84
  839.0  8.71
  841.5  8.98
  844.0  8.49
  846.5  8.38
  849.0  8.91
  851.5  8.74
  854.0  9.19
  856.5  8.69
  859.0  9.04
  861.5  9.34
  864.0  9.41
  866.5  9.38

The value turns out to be 4.8 mm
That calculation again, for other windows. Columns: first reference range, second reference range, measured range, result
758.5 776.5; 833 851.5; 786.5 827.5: 1.65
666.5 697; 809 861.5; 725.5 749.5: -1.48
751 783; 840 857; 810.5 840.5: 2.69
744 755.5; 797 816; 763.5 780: 1.69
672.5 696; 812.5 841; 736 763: -2.28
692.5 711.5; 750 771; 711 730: -0.72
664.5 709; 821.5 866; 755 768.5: 1.05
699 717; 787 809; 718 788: 0.27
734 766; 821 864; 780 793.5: 0.50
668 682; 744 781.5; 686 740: -1.83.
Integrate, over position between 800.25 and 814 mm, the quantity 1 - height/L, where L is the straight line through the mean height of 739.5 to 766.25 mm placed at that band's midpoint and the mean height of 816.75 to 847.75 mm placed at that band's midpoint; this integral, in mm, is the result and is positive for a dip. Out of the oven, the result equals 2.1 mm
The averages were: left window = 7.89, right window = 8.03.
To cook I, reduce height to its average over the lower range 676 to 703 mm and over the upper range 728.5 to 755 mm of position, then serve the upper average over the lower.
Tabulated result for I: 1.12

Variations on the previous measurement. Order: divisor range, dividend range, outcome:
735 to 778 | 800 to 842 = 0.98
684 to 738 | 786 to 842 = 1.01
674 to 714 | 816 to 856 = 1.11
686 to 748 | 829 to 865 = 1.13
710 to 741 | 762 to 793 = 0.94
